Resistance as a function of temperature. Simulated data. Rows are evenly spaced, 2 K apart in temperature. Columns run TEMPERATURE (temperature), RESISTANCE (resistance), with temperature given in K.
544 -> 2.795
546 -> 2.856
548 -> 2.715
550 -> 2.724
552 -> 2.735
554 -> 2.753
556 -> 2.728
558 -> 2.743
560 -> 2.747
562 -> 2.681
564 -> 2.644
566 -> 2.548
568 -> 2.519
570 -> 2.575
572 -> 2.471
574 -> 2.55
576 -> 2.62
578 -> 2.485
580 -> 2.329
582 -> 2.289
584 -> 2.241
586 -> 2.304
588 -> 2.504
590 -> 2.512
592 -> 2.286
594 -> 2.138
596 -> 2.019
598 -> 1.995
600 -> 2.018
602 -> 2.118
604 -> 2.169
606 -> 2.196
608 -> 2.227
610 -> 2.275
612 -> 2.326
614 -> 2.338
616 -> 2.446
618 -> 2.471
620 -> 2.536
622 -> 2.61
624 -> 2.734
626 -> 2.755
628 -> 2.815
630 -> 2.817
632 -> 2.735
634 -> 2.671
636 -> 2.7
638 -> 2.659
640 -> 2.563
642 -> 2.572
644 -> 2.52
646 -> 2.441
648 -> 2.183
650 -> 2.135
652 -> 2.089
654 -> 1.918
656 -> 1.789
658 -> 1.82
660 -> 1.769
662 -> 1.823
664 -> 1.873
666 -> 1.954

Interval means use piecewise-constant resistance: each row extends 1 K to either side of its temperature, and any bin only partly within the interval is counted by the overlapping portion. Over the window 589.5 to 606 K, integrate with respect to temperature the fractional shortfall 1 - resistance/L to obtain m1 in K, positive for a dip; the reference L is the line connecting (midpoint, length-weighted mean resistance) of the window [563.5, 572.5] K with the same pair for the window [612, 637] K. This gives 2.8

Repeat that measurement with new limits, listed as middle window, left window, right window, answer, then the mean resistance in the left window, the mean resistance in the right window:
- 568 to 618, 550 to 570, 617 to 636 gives 6.8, 2.67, 2.68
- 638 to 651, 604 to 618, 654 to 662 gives -3.1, 2.3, 1.81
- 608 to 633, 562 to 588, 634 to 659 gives -2.1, 2.47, 2.3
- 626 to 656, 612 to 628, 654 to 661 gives -4.6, 2.56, 1.81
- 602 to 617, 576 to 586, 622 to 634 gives 1.9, 2.36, 2.75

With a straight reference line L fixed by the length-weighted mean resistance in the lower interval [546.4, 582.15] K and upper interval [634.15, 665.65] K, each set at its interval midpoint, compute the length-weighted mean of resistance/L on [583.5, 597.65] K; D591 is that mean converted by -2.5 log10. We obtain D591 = 0.10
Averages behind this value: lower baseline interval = 2.61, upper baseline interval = 2.2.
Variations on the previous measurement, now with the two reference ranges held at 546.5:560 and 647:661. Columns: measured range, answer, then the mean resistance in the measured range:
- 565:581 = 0.03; 2.51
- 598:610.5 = 0.09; 2.15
